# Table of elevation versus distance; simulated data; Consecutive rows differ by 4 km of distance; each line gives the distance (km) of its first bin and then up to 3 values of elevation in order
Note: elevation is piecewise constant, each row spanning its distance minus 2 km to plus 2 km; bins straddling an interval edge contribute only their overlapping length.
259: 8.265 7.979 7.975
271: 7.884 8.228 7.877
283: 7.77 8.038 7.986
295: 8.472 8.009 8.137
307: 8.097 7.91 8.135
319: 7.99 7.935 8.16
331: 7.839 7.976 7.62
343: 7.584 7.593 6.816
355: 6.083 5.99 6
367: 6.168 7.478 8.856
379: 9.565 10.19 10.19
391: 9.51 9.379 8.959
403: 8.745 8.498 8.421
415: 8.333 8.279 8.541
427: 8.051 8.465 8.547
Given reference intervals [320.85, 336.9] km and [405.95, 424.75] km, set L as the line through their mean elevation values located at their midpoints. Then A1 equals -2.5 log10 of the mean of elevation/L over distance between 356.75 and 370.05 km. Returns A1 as 0.30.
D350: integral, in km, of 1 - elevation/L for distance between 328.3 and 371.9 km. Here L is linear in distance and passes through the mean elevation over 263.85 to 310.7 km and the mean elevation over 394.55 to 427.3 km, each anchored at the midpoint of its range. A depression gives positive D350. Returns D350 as 6.7 km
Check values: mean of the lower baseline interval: 8.04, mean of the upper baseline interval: 8.57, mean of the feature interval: 7.02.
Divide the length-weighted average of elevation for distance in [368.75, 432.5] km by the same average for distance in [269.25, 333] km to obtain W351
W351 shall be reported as 1.10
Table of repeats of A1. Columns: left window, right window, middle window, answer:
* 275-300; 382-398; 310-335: 0.08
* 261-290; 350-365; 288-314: -0.10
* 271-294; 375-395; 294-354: 0.11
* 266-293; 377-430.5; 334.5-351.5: 0.13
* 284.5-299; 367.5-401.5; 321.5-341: 0.09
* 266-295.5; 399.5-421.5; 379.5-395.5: -0.17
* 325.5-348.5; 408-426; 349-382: 0.11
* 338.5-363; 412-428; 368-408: -0.19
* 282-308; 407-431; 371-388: -0.14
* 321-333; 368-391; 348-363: 0.33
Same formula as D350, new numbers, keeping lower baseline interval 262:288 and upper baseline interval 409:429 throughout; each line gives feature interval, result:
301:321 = 0.00 km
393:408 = -1.17 km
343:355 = 1.57 km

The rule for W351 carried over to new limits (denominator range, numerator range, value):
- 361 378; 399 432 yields 1.16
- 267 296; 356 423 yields 1.05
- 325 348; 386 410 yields 1.17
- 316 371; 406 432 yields 1.16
